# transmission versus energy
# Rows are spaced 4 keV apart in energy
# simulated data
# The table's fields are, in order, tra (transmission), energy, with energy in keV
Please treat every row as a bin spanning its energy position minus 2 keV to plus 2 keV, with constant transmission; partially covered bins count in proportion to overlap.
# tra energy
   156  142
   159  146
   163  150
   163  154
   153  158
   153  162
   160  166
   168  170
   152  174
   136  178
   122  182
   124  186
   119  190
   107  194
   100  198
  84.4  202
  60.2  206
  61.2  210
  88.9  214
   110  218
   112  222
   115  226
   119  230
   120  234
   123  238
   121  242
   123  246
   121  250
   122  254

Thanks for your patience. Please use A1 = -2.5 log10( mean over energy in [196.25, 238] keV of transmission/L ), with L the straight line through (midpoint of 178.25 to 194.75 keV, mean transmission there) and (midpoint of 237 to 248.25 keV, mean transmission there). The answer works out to 0.23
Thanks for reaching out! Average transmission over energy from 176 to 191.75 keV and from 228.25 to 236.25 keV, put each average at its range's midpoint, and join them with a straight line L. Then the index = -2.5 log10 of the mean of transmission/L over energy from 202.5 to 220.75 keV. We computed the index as 0.43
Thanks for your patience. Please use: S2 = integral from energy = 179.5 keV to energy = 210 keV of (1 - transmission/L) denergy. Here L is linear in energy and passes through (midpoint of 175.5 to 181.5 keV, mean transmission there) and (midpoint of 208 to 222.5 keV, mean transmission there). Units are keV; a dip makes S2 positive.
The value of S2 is 4.2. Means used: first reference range 134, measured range 100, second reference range 91.1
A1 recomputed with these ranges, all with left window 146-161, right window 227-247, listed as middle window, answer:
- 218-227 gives 0.13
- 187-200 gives 0.27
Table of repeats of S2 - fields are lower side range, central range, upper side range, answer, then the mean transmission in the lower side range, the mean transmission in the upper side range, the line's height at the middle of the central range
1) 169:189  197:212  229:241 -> 6.4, 138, 121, 130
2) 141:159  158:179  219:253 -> -0.5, 159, 119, 151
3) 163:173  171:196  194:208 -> -0.5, 162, 85.2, 126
